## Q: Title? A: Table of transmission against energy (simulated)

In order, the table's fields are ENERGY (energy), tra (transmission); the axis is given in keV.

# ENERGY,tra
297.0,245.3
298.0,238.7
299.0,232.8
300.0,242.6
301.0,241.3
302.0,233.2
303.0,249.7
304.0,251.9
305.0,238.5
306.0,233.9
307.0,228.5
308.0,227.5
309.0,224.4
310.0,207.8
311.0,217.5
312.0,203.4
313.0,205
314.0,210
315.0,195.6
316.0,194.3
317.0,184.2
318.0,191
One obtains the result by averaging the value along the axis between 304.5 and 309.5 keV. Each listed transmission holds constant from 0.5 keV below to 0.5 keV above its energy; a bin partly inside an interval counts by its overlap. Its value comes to 231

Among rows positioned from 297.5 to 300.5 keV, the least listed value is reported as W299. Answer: 232.8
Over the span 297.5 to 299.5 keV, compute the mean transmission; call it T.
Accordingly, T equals 236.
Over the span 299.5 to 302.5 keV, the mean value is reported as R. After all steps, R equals 239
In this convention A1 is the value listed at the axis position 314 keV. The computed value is 210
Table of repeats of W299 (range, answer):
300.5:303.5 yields 233.2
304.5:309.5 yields 224.4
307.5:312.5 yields 203.4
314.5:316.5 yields 194.3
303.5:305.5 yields 238.5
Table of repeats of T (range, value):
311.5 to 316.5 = 202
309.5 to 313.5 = 208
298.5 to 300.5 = 238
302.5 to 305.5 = 247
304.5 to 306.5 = 236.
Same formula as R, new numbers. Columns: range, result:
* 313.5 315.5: 203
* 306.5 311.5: 221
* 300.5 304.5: 244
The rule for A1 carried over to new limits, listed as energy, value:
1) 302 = 233.2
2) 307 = 228.5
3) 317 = 184.2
